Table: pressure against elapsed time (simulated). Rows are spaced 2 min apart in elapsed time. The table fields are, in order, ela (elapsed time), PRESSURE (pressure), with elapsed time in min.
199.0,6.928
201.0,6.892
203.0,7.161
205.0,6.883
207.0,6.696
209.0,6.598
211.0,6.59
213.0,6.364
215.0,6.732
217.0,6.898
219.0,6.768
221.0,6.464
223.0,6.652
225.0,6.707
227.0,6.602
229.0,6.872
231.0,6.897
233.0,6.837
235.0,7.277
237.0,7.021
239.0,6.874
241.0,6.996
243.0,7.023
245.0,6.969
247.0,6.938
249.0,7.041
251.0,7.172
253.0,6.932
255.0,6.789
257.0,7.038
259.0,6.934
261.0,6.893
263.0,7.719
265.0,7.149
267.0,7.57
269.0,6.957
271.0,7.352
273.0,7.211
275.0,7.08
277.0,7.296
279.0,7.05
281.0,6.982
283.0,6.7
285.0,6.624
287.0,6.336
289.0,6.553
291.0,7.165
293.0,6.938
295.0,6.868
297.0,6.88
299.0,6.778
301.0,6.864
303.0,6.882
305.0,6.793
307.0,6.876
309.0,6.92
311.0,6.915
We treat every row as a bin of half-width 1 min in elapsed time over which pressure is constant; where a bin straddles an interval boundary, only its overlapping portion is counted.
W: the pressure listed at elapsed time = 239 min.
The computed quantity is 6.874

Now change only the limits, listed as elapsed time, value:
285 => 6.624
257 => 7.038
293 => 6.938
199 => 6.928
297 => 6.88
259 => 6.934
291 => 7.165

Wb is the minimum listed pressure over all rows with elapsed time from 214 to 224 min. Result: 6.464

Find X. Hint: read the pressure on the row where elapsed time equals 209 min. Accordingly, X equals 6.598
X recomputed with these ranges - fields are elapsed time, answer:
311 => 6.915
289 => 6.553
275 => 7.08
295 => 6.868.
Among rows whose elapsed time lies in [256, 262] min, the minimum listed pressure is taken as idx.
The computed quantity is 6.893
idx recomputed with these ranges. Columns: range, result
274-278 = 7.08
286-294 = 6.336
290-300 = 6.778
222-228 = 6.602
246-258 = 6.789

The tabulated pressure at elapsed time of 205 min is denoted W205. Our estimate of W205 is 6.883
